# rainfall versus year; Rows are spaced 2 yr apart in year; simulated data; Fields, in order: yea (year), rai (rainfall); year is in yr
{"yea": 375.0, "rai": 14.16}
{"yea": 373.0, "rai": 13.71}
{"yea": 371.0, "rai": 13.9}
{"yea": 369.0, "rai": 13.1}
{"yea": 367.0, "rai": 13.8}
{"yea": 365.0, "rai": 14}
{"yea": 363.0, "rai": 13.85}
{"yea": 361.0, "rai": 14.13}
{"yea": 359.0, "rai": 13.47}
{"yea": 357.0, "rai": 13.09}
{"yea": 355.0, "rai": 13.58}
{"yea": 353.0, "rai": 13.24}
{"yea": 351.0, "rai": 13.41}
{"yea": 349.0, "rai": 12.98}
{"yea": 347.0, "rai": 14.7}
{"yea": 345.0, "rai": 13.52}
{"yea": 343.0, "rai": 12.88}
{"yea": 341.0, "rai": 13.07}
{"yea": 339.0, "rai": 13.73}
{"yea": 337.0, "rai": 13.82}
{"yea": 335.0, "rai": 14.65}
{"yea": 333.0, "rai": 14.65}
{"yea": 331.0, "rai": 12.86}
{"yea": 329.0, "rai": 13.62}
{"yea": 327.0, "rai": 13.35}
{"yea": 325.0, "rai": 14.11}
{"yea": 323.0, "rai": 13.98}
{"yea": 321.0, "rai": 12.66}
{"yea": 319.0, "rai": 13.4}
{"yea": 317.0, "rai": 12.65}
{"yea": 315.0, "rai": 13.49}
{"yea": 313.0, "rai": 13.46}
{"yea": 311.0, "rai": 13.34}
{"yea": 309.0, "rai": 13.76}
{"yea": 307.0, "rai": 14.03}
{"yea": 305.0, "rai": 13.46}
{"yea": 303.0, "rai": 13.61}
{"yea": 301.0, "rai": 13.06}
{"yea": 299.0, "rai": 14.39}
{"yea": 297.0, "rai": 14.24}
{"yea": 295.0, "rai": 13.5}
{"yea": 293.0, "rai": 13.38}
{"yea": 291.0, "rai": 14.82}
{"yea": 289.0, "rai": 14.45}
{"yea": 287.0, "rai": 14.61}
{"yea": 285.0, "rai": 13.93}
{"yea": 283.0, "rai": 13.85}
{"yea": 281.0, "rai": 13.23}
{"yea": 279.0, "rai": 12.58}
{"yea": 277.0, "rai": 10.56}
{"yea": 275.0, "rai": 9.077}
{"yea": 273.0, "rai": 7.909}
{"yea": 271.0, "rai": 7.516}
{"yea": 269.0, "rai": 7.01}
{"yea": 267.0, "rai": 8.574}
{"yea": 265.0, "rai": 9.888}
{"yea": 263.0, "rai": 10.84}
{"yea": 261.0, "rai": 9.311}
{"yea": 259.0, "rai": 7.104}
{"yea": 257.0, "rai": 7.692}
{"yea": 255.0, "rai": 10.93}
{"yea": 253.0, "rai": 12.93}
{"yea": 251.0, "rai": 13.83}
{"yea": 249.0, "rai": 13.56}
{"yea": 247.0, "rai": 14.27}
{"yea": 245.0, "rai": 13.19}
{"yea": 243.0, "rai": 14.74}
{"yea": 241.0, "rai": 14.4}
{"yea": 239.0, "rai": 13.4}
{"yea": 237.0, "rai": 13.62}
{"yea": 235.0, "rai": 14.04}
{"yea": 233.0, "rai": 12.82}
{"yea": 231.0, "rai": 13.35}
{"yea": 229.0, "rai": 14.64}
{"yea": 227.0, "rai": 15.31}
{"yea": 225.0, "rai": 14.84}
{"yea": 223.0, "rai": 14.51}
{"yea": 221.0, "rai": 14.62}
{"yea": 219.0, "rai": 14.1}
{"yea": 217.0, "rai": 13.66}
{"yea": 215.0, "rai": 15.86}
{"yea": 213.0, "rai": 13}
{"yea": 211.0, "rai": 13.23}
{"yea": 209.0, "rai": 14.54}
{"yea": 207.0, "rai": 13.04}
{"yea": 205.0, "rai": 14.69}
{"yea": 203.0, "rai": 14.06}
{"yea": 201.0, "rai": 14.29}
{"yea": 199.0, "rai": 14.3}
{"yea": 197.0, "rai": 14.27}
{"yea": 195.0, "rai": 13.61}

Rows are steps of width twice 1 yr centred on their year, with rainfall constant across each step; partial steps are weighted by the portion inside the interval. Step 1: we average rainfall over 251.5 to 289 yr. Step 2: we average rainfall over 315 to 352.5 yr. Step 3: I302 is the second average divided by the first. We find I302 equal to 1.28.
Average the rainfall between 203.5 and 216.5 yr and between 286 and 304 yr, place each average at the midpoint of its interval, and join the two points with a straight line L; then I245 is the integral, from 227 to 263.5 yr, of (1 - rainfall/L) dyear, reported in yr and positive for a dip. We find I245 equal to 3.77 yr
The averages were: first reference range 14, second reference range 14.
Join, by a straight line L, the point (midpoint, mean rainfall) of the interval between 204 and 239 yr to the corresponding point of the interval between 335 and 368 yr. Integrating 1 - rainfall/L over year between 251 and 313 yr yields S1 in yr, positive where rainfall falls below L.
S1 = 9.0 yr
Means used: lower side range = 14.1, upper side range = 13.6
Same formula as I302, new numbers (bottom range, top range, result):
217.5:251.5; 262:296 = 0.82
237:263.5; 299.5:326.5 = 1.11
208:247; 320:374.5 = 0.97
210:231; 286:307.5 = 0.97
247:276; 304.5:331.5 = 1.36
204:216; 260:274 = 0.62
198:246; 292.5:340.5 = 0.97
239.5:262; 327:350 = 1.14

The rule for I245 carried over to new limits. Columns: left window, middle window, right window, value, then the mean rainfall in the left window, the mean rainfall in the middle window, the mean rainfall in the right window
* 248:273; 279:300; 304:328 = -4.00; 9.85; 14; 13.5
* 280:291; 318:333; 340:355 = 0.16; 14.1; 13.5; 13.4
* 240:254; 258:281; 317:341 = 7.48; 13.8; 9.3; 13.6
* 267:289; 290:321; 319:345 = -3.19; 11.1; 13.6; 13.6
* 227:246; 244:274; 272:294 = 6.75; 13.9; 10.3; 12.6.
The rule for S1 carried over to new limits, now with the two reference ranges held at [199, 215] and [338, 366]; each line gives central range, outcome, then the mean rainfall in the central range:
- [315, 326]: 0.2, 13.4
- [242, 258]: 1.4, 12.6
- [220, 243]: -0.4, 14.2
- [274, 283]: 1.4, 11.6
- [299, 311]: 0.1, 13.6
